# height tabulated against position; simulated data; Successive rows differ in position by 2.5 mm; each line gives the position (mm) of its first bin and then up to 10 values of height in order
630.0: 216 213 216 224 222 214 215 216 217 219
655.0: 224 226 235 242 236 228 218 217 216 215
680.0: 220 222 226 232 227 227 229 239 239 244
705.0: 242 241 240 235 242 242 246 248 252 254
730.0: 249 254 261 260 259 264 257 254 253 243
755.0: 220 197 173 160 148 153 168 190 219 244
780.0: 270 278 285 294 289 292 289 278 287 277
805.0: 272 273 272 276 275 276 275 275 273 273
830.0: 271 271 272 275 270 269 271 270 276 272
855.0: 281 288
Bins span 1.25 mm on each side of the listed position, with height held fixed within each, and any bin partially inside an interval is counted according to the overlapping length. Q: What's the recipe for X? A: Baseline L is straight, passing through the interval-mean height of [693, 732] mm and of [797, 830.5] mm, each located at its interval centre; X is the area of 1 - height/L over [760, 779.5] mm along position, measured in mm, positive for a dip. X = 5.6 mm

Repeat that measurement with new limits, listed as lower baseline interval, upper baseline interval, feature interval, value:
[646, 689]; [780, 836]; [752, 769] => 5.08 mm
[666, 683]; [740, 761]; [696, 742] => -3.75 mm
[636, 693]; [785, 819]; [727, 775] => 6.90 mm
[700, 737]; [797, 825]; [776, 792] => -0.55 mm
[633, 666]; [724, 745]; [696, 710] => 0.21 mm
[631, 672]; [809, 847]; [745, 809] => 4.50 mm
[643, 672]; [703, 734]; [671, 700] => 1.13 mm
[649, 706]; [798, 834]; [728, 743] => -0.60 mm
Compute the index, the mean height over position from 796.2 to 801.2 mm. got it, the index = 283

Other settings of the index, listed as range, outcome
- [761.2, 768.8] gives 154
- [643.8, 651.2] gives 216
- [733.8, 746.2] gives 260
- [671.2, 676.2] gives 217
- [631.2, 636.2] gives 214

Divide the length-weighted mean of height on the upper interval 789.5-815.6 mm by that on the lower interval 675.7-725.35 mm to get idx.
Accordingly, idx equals 1.19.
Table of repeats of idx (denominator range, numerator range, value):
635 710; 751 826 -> 1.09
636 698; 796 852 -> 1.22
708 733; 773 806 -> 1.11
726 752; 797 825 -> 1.08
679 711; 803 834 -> 1.17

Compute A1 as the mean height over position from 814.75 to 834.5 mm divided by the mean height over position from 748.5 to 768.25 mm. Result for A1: 1.40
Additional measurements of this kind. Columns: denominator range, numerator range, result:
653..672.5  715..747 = 1.11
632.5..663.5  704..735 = 1.11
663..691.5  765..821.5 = 1.15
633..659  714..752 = 1.15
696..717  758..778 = 0.75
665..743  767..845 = 1.11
